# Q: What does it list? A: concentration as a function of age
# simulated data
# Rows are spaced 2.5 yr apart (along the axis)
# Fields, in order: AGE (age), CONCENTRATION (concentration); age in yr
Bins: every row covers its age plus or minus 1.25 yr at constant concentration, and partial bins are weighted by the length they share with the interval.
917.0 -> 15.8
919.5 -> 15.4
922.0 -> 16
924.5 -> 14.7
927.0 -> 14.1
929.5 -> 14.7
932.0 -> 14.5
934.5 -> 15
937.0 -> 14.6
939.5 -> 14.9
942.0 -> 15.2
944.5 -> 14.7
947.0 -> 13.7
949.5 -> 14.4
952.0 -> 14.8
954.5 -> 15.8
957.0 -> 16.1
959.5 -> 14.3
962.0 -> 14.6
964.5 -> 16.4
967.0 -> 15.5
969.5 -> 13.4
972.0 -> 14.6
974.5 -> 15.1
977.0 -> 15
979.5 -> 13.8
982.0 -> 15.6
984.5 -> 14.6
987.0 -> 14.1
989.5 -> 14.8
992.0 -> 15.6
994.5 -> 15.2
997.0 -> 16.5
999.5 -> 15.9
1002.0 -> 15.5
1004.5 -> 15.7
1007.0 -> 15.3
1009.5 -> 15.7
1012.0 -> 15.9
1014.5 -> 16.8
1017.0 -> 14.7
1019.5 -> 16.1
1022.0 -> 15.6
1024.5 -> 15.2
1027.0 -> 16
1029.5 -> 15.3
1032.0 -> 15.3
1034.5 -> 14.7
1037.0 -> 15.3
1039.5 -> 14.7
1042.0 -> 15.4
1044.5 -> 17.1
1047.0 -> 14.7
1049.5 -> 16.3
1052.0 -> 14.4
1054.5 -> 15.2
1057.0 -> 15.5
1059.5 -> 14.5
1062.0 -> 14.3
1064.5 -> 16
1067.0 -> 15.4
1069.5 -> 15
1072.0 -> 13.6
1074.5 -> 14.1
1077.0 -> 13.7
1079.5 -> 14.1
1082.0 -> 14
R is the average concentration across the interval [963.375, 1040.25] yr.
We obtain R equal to 15.3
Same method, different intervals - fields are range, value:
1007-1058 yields 15.5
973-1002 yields 15.1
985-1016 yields 15.6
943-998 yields 14.9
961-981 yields 14.8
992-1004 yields 15.8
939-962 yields 14.9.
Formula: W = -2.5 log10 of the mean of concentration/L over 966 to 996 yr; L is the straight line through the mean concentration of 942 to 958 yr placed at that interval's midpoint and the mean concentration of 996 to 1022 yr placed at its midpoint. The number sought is 0.04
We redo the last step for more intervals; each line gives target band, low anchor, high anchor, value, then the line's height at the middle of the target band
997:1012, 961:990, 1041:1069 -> -0.05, 15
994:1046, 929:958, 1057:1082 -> -0.07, 14.7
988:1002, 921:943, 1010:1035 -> -0.01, 15.4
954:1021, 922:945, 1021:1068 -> -0.02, 15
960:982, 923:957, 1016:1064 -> 0.01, 14.9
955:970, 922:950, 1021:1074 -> -0.03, 14.8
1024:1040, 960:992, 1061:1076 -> -0.03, 14.8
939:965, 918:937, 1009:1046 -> 0.01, 15.1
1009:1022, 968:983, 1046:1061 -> -0.07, 14.8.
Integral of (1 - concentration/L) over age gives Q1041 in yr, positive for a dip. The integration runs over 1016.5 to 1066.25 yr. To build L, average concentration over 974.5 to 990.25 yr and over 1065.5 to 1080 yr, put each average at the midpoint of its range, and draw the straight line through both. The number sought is -2.9 yr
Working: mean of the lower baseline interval 14.7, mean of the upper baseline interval 14.4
